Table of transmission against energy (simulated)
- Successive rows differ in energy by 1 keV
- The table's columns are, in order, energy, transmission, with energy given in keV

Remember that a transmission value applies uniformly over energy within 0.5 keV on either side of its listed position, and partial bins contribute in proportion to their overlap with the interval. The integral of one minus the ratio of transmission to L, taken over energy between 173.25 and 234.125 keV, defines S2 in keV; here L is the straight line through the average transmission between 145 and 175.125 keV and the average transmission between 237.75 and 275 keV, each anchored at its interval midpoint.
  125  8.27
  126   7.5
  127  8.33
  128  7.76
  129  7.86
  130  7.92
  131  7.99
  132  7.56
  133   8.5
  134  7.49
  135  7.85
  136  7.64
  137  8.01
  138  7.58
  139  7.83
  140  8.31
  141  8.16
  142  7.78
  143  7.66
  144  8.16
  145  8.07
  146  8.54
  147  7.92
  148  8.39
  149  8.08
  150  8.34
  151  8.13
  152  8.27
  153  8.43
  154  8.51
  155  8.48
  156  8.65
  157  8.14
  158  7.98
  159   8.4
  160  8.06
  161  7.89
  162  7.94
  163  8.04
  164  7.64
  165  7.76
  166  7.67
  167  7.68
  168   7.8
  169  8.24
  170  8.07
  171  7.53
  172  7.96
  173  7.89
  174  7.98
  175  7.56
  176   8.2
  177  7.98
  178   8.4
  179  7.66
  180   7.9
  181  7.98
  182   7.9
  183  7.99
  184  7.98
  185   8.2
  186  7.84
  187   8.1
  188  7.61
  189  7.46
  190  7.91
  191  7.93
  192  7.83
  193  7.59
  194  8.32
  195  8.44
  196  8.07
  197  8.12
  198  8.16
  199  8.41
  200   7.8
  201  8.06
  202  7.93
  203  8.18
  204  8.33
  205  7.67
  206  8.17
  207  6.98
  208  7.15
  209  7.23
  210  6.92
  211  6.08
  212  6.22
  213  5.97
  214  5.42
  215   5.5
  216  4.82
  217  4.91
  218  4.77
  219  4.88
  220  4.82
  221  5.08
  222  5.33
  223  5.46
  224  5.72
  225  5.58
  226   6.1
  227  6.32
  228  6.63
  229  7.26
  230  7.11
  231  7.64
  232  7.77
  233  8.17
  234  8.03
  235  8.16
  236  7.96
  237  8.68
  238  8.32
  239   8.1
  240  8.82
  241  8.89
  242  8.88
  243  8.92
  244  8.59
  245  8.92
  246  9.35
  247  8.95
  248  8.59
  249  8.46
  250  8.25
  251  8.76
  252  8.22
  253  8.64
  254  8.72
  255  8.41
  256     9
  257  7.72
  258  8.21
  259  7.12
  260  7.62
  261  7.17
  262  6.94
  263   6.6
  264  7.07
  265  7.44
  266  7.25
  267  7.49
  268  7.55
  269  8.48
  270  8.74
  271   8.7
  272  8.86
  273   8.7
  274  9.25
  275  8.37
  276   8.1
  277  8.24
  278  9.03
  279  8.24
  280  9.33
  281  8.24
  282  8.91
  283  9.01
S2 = 7.4 keV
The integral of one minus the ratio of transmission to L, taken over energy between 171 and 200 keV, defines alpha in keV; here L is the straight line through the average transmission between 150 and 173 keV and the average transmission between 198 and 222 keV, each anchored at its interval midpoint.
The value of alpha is -2.6 keV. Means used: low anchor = 8.06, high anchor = 6.59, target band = 7.97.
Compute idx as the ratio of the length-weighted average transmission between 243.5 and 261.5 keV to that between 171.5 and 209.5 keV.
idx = 1.1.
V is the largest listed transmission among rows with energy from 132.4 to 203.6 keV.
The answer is 8.65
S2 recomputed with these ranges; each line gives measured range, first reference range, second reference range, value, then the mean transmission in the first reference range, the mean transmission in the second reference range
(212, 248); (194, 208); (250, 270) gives 4.03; 8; 7.85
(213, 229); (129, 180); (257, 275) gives 4.88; 8.01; 7.85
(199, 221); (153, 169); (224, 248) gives 3.88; 8.06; 7.93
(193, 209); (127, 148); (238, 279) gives 0.34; 7.95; 8.28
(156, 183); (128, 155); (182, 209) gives 0.10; 8.04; 7.92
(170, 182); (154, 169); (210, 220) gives -0.97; 8.03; 5.44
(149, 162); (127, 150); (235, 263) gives -0.36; 7.97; 8.34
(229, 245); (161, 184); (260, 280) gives -0.54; 7.9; 8.03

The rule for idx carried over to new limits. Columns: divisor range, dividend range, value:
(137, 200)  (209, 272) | 0.92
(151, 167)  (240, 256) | 1.07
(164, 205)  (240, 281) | 1.04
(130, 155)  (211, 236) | 0.77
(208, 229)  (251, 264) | 1.37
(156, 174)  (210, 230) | 0.72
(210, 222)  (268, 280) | 1.60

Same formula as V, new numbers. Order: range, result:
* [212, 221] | 6.22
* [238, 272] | 9.35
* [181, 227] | 8.44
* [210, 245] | 8.92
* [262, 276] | 9.25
